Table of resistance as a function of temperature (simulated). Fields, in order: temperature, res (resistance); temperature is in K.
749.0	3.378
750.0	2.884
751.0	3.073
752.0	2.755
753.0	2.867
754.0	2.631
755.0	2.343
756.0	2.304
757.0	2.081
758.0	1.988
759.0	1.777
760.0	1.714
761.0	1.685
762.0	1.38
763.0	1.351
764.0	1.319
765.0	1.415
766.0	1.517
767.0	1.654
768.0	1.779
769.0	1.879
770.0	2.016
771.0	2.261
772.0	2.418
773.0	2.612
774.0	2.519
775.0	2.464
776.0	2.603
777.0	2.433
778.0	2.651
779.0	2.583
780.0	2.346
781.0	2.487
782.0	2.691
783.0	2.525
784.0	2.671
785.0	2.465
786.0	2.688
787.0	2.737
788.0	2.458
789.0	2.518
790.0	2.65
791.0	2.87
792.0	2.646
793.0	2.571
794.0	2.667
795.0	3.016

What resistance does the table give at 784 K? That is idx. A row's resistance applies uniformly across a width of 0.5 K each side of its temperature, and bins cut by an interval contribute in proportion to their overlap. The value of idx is 2.671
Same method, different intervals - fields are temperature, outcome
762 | 1.38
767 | 1.654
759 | 1.777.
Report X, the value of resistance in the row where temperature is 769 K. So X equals 1.879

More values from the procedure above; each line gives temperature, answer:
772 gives 2.418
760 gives 1.714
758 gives 1.988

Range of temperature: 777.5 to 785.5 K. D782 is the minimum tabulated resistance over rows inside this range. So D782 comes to 2.346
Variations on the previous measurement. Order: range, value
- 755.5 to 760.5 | 1.714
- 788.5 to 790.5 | 2.518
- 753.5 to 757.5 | 2.081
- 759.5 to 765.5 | 1.319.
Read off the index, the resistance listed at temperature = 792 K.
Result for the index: 2.646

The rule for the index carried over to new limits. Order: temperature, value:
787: 2.737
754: 2.631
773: 2.612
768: 1.779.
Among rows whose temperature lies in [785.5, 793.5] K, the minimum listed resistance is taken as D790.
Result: 2.458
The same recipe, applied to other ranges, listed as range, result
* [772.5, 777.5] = 2.433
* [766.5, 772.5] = 1.654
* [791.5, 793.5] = 2.571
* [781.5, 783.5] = 2.525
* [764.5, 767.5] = 1.415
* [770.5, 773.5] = 2.261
